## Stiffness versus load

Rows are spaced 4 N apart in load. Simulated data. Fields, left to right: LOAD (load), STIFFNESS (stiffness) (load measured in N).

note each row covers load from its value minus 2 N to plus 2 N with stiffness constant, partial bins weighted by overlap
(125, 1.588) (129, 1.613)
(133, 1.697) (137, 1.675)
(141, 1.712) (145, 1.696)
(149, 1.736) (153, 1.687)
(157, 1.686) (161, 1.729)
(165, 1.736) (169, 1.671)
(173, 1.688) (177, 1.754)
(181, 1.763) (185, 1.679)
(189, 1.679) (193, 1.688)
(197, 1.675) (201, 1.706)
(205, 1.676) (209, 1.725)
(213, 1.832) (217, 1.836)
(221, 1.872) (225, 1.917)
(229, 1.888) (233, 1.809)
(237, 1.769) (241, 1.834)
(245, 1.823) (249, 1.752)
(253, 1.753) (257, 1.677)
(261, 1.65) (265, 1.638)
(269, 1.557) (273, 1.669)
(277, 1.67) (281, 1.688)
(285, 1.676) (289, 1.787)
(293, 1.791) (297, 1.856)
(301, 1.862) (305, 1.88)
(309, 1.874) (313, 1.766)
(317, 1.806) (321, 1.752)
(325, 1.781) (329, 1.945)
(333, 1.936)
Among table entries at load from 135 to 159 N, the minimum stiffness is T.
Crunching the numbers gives 1.675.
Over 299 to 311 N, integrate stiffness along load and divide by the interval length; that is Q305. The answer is 1.87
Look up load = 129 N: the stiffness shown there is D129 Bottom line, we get 1.613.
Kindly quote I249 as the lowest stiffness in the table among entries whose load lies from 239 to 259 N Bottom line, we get 1.677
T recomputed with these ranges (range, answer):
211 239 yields 1.769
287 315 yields 1.766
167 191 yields 1.671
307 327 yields 1.752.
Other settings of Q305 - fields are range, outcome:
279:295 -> 1.74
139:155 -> 1.71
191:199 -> 1.68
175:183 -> 1.76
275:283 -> 1.68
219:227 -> 1.89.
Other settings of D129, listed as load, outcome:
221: 1.872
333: 1.936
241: 1.834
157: 1.686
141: 1.712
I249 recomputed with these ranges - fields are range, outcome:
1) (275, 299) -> 1.67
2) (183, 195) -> 1.679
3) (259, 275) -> 1.557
